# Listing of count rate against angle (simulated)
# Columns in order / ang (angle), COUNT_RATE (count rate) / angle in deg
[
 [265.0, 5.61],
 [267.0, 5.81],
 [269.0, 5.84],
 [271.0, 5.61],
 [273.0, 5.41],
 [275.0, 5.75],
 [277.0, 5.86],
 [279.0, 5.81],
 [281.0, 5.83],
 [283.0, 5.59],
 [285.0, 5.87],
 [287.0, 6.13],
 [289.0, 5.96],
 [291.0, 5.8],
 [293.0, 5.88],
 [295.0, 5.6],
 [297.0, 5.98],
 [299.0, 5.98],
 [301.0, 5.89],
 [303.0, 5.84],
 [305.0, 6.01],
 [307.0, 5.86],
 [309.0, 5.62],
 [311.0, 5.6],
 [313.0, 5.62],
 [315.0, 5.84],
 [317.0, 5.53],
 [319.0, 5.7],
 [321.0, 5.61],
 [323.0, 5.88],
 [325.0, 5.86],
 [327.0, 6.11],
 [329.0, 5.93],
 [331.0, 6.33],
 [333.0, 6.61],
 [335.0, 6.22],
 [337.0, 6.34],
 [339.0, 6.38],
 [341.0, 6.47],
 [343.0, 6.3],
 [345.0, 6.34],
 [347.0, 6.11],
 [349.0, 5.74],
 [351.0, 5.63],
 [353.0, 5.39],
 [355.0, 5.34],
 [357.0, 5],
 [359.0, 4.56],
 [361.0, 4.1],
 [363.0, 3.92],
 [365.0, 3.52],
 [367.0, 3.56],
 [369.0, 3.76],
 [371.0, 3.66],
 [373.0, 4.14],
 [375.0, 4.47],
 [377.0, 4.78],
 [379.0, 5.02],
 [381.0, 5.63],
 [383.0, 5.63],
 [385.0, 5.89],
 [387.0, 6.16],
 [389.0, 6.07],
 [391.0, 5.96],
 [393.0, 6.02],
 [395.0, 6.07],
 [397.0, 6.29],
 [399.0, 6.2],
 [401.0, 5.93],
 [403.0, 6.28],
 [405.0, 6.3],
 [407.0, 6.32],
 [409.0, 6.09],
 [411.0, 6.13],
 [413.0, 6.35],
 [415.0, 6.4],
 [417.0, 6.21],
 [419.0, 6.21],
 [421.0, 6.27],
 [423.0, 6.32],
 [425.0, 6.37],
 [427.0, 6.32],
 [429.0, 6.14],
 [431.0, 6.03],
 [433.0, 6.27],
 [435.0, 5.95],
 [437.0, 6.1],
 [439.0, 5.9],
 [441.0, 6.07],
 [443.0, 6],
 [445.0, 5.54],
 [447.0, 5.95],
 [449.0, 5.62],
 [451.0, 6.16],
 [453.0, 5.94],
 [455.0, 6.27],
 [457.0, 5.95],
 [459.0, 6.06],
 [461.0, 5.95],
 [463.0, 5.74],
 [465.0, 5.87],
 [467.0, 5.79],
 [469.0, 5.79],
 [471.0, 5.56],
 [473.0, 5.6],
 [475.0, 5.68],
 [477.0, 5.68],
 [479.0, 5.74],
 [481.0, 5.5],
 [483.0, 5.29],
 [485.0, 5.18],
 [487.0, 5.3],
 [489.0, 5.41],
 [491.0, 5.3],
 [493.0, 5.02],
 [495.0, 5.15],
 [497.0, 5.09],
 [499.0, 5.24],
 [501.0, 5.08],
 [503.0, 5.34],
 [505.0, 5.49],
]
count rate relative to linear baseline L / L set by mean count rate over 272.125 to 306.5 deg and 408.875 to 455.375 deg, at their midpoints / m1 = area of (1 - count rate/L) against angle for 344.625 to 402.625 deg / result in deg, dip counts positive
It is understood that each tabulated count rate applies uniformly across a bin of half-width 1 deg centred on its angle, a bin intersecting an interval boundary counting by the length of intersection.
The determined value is 7.7 deg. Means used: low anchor 5.84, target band 5.2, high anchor 6.11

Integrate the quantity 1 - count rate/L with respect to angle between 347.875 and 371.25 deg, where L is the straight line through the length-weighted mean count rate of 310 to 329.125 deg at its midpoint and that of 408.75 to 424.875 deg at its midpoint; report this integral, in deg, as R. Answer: 5.5 deg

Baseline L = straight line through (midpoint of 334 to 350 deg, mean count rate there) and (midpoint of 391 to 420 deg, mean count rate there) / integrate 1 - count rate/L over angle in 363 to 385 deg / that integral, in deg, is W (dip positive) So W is 6.2 deg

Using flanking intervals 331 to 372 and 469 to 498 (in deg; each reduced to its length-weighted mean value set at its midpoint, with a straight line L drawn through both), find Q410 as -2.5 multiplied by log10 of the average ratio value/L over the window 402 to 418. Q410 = -0.17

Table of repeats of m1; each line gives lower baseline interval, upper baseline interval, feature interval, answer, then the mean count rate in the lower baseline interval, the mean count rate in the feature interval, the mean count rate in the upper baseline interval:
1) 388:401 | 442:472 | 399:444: -1.4 deg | 6.09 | 6.18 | 5.88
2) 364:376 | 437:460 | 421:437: -2.3 deg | 3.85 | 6.2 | 5.96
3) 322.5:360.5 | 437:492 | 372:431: -1.1 deg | 5.9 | 5.93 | 5.74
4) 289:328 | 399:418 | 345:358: 0.8 deg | 5.8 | 5.6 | 6.22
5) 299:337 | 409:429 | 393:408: 0.0 deg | 5.91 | 6.19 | 6.27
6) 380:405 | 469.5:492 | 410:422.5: -0.8 deg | 6.02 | 6.26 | 5.48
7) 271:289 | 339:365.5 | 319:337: -1.9 deg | 5.78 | 6.06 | 5.34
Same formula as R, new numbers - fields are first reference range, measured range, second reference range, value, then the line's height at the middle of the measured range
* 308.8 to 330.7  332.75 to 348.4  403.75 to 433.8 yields -1.2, 5.88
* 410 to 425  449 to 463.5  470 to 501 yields -0.6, 5.76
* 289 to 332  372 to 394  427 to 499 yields 1.3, 5.79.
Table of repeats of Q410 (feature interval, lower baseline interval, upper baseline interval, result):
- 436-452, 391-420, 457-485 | -0.003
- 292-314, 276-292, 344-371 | -0.043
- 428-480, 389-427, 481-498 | -0.046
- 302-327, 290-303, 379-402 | 0.020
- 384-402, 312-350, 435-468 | -0.014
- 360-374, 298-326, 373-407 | 0.450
